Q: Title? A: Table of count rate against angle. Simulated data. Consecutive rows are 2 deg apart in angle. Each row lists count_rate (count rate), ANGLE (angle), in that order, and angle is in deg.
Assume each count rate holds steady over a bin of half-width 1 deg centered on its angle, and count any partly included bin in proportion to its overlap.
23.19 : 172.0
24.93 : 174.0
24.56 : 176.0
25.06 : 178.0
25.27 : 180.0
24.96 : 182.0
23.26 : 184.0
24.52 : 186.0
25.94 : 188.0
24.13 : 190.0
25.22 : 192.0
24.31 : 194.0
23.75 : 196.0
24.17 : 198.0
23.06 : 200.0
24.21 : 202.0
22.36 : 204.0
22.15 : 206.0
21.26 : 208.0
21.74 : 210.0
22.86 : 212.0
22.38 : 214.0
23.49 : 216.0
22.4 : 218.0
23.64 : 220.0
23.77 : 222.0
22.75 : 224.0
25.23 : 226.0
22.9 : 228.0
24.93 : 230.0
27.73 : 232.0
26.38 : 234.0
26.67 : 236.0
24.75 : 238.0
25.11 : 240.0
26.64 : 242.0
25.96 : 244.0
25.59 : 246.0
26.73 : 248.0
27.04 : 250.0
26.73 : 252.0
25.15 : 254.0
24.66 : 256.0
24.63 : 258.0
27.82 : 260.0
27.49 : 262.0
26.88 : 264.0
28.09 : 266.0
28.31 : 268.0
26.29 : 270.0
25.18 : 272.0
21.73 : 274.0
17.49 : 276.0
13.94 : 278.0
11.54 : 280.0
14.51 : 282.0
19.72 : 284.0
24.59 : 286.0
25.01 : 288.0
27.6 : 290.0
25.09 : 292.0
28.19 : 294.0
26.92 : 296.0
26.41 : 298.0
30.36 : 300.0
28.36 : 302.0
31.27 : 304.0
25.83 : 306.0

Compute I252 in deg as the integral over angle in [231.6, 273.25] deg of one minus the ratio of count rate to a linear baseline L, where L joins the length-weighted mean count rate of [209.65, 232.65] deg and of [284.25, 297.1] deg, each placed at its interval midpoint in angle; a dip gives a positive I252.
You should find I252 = -2.86 deg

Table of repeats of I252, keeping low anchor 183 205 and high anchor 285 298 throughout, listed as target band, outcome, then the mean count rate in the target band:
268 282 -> 3.36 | 19.7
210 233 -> 0.90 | 23.7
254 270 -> -0.69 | 26.7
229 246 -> -0.64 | 26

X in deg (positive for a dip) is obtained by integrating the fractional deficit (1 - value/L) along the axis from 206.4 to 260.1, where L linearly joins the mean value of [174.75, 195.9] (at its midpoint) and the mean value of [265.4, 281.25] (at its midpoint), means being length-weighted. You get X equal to -4.5 deg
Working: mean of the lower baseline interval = 24.7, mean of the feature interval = 24.7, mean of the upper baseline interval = 21.3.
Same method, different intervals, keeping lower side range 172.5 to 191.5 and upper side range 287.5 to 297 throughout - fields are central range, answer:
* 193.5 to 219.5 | 2.3 deg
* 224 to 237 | 0.1 deg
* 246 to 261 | -0.1 deg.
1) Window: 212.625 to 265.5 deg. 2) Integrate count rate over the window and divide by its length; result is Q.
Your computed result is 25.3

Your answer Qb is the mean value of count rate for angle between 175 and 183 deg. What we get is 25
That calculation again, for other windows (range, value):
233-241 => 25.7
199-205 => 23.2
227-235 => 25.5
